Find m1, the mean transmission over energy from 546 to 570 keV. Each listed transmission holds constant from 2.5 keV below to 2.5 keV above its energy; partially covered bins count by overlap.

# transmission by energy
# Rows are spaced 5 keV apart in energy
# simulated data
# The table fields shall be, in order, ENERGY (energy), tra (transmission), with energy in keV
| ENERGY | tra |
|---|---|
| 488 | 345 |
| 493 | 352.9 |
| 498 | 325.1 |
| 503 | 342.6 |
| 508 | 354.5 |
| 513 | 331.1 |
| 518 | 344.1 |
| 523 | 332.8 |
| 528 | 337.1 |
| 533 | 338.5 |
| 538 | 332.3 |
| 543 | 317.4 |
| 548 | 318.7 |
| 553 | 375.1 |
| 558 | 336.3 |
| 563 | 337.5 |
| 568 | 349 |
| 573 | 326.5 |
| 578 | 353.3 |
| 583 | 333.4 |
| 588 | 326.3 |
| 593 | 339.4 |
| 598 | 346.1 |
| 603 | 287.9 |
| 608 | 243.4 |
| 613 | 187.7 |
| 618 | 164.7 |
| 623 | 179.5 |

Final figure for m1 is 344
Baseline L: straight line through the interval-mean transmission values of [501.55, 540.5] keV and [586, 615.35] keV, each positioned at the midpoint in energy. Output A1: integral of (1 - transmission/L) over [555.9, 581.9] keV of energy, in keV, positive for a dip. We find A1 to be -2.7 keV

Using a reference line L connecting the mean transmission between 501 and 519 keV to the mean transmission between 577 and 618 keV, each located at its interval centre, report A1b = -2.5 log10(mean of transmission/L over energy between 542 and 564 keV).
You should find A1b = -0.07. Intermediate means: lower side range 343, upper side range 292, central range 338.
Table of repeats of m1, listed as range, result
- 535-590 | 337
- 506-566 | 338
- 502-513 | 345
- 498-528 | 339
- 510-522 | 338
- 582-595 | 333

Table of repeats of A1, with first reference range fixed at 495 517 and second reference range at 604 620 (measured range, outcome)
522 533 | -0.8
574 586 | -4.5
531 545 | -1.4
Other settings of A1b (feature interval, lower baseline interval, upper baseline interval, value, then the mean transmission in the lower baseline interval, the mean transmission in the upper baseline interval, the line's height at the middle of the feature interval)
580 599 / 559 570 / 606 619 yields -0.25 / 342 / 201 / 268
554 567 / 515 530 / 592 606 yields -0.04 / 338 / 320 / 329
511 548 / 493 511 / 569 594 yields 0.03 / 342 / 336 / 340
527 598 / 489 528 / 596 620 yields -0.17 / 340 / 246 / 289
